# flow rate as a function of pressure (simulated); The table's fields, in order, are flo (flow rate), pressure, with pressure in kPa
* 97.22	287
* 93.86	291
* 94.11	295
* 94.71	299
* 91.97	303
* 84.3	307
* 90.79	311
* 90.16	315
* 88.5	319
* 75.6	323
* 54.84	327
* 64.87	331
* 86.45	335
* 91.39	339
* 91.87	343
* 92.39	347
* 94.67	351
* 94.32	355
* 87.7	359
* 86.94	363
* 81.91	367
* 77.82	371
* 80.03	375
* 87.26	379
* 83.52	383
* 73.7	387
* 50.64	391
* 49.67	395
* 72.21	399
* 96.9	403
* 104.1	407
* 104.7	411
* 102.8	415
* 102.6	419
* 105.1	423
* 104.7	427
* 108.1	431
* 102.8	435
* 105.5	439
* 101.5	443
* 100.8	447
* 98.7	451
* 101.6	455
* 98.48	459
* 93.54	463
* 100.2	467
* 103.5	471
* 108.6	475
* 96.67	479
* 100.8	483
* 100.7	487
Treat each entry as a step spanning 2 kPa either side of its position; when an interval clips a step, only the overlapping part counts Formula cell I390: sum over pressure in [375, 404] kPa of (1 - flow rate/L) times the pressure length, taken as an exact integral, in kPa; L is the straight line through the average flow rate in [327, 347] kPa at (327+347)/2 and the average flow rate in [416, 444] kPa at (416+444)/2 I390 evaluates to 6.5 kPa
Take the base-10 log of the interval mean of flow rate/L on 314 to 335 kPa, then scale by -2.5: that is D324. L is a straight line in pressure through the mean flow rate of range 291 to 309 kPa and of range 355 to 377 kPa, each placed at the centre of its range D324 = 0.18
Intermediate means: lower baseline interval 91.6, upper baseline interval 83.9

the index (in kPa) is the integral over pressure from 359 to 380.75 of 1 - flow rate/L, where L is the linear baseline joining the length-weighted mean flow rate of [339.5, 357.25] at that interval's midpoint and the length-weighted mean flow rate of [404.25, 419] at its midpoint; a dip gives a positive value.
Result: 3.0 kPa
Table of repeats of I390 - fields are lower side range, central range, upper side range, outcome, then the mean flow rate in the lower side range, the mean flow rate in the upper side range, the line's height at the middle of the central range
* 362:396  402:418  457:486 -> -3.65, 75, 100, 83.5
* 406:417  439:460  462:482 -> 0.24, 104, 101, 102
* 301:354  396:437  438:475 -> -1.42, 84.6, 101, 95.7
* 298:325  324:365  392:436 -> 2.60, 87.8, 94.6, 90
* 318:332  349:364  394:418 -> -2.52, 70.1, 90.6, 78.1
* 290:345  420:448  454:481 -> -2.09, 85.1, 100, 96.9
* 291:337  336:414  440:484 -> 5.13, 83.8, 101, 90.7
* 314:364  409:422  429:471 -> -1.01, 84.4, 101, 96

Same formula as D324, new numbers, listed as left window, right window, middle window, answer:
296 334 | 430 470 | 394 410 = 0.13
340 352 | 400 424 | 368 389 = 0.20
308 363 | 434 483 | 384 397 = 0.46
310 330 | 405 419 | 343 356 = -0.08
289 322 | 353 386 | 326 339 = 0.20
